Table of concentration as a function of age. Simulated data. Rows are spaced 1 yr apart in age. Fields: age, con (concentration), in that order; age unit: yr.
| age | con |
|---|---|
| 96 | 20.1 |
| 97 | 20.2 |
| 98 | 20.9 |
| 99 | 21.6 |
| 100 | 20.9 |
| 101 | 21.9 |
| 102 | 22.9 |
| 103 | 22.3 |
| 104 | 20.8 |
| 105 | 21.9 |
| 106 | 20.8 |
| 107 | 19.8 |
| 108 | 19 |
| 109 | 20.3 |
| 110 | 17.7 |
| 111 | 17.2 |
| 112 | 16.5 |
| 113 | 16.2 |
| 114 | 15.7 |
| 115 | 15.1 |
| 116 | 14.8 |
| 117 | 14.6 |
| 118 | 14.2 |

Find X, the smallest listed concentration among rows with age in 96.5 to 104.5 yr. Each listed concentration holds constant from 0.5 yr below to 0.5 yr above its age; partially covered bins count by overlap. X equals 20.2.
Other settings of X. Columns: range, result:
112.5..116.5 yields 14.8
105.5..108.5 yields 19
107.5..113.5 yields 16.2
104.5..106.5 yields 20.8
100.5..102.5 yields 21.9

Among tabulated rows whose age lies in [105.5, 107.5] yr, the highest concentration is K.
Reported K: 20.8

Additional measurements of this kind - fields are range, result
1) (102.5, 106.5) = 22.3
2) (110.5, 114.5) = 17.2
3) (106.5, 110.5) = 20.3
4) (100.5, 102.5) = 22.9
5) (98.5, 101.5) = 21.9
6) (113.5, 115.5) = 15.7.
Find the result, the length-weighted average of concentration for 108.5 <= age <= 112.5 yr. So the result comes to 17.9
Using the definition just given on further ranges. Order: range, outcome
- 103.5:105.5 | 21.4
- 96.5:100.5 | 20.9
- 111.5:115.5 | 15.9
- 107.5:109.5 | 19.6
